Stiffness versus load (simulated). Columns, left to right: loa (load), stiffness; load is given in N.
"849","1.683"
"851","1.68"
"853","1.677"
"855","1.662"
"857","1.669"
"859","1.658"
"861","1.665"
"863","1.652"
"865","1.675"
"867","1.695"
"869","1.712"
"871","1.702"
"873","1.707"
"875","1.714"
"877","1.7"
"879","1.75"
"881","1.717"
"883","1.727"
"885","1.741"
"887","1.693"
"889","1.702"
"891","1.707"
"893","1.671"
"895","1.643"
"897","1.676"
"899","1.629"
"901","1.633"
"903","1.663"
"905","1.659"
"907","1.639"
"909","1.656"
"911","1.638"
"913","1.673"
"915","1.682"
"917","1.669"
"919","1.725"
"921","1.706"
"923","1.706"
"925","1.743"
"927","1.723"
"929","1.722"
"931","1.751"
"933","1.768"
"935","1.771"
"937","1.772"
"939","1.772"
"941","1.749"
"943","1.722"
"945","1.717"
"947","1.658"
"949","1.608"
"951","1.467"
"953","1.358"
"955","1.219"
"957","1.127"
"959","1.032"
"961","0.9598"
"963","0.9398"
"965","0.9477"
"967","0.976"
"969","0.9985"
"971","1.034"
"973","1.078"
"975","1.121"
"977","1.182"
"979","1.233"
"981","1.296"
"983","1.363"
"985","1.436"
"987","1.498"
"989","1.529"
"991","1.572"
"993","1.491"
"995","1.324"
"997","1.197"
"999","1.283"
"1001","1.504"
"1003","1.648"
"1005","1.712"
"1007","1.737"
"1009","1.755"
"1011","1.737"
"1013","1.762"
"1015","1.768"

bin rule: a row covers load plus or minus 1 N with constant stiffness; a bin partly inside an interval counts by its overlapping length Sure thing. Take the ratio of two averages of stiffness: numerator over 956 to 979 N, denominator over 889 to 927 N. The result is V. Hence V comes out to 0.62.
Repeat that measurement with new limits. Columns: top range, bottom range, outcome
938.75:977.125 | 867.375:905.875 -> 0.75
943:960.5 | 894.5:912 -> 0.85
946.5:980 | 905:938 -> 0.68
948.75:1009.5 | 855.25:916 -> 0.78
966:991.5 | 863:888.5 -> 0.73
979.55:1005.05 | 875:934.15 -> 0.85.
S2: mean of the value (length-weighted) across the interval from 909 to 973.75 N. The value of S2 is 1.49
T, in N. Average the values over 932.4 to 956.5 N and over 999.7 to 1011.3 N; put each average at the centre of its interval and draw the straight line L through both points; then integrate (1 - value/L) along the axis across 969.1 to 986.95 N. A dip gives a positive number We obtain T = 4.6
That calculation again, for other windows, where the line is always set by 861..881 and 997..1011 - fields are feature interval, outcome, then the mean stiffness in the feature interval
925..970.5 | 5.3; 1.45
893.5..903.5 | 0.2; 1.65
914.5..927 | -0.4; 1.71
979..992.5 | 1.4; 1.43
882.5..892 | -0.2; 1.71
